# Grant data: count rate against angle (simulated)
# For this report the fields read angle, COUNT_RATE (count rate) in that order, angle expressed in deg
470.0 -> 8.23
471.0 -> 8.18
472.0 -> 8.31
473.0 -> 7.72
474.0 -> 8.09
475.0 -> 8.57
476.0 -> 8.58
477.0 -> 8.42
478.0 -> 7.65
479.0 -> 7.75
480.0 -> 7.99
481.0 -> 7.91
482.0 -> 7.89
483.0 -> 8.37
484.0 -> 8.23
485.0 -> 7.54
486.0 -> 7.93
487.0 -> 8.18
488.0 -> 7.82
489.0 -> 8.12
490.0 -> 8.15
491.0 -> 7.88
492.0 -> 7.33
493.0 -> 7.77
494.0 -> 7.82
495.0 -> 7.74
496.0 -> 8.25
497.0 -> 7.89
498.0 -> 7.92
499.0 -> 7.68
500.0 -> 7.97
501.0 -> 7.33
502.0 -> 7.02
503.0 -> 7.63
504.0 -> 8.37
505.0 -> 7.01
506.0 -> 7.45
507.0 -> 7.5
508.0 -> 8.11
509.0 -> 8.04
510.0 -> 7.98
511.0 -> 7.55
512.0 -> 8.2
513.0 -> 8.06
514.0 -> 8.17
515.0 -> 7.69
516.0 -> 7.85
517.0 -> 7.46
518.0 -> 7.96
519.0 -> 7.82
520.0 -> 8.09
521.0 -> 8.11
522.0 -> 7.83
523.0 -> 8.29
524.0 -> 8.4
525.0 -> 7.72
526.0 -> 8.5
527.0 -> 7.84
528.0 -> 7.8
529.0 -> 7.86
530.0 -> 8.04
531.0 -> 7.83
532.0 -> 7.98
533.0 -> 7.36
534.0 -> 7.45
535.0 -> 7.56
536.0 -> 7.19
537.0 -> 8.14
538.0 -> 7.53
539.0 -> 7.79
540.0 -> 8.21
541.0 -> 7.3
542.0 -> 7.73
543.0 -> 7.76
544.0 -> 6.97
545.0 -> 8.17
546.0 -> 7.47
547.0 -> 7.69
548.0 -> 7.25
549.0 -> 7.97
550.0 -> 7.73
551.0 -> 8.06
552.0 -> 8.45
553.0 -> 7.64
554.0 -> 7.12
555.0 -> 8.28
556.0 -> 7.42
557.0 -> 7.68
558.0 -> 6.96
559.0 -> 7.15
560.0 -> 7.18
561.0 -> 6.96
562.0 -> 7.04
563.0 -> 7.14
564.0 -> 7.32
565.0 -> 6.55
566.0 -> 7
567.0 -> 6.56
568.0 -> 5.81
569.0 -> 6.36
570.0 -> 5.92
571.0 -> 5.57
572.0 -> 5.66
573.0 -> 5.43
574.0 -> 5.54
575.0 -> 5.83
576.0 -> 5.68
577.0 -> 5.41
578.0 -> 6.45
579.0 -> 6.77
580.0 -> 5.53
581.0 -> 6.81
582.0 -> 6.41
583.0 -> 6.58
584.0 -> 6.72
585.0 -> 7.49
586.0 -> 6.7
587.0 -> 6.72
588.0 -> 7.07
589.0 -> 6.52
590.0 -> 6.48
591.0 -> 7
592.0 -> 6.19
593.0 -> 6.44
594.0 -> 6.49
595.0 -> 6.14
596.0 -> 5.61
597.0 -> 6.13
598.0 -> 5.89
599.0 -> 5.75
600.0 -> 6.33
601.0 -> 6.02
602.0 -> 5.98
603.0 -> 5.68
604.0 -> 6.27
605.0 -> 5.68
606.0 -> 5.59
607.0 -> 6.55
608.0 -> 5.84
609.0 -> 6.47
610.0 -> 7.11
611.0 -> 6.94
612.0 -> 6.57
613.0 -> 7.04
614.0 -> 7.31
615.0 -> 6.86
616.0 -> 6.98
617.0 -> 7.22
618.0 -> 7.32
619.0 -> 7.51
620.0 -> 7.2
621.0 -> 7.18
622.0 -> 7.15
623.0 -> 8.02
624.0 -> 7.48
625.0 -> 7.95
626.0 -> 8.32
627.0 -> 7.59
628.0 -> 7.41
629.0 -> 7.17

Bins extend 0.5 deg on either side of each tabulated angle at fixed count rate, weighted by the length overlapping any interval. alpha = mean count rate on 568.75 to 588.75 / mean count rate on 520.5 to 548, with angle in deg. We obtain 0.80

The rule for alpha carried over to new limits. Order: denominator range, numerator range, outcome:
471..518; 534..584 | 0.89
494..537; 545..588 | 0.87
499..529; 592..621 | 0.82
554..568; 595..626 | 0.94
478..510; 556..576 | 0.83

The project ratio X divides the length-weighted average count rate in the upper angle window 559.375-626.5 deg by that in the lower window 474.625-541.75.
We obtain 0.83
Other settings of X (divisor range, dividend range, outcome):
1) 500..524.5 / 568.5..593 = 0.80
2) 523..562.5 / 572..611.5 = 0.81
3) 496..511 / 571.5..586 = 0.80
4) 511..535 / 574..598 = 0.81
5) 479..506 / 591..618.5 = 0.82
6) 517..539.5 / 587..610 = 0.79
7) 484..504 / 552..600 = 0.84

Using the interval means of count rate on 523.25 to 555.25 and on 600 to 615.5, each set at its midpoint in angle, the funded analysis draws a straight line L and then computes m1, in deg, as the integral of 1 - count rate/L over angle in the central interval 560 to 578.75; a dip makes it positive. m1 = 2.4 deg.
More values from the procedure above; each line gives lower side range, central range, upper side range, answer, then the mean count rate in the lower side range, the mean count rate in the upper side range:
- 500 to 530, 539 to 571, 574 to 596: -1.19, 7.85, 6.41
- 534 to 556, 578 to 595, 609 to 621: 1.69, 7.7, 7.07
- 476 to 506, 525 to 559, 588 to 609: -3.20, 7.85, 6.16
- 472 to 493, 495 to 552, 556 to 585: -4.09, 8.01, 6.46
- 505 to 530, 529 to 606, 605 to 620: 5.07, 7.91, 6.78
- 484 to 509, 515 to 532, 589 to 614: -1.29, 7.78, 6.28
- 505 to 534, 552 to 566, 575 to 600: -0.59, 7.89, 6.36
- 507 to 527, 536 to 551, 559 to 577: -1.21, 7.97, 6.32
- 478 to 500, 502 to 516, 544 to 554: 0.10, 7.91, 7.75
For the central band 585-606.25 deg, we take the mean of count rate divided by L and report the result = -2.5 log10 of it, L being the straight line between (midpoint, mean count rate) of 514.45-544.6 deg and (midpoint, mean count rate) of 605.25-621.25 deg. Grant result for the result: 0.13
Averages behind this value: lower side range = 7.8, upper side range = 6.83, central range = 6.26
